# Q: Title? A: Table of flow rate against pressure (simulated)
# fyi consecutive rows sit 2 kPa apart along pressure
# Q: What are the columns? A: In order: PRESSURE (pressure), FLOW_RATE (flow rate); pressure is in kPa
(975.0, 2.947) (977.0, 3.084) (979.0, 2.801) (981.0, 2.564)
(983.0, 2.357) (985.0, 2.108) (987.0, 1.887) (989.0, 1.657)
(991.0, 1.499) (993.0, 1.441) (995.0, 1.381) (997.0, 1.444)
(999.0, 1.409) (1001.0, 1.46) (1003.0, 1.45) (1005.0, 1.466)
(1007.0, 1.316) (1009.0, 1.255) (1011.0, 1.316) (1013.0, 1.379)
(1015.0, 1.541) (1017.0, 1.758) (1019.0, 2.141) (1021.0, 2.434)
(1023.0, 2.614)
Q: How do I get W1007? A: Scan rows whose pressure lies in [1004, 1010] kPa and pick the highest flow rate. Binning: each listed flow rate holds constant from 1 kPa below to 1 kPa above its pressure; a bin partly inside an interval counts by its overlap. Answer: 1.466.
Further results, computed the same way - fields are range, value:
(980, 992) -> 2.564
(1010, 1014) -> 1.379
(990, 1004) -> 1.499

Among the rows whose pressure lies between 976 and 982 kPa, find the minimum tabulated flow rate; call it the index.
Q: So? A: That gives 2.564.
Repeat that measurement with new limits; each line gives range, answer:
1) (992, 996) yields 1.381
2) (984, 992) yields 1.499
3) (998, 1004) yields 1.409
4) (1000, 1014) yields 1.255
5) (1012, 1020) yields 1.379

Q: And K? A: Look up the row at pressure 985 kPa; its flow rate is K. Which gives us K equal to 2.108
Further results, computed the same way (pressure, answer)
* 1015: 1.541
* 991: 1.499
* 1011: 1.316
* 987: 1.887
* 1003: 1.45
